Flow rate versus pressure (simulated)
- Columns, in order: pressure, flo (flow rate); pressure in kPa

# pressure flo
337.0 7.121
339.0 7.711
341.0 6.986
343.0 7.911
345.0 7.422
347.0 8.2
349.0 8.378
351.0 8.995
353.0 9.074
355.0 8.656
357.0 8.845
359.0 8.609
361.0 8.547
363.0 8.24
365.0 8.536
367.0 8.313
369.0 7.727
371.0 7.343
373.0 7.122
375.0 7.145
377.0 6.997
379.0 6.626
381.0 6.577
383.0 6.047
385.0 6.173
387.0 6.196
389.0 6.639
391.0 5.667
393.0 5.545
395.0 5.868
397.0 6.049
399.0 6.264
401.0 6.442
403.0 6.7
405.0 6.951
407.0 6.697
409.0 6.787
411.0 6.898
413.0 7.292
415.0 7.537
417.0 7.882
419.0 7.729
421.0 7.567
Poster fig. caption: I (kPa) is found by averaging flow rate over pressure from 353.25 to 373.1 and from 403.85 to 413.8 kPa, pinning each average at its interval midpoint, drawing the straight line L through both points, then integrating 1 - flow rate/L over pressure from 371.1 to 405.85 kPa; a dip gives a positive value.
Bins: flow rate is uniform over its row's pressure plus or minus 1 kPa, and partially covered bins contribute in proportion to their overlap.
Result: 5.0 kPa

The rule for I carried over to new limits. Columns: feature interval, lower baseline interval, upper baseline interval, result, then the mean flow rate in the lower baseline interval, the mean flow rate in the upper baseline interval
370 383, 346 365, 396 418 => 1.7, 8.61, 6.86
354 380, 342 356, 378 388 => -2.1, 8.38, 6.32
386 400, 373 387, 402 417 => 1.6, 6.6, 7.04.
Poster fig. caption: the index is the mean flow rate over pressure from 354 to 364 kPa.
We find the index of 8.58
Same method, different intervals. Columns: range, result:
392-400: 5.93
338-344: 7.54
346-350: 8.29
